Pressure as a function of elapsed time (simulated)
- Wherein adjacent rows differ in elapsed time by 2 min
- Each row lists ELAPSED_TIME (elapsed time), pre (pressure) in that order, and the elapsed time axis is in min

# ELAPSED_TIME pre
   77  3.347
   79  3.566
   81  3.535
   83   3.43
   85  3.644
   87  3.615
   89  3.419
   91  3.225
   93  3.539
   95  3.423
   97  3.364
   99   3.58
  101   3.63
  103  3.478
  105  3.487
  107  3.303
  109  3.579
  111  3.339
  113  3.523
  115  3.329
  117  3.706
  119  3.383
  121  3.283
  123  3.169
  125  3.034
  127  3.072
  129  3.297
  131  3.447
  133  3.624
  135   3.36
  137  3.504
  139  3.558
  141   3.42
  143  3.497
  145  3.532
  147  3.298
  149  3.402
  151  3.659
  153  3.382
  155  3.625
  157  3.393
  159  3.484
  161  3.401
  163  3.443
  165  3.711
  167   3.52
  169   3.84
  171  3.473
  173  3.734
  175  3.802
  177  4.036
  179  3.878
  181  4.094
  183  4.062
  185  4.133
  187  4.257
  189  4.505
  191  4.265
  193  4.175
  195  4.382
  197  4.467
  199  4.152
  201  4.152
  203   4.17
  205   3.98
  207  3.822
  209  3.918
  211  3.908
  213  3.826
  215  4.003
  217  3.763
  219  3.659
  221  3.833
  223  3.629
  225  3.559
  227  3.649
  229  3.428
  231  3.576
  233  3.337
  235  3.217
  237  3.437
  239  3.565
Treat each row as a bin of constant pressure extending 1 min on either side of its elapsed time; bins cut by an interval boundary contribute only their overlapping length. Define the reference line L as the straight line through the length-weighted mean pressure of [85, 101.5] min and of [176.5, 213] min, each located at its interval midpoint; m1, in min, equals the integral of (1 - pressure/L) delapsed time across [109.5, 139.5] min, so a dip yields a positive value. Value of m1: 2.5 min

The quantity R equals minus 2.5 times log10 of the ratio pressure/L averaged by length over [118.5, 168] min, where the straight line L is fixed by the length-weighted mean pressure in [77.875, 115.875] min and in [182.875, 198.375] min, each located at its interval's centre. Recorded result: 0.136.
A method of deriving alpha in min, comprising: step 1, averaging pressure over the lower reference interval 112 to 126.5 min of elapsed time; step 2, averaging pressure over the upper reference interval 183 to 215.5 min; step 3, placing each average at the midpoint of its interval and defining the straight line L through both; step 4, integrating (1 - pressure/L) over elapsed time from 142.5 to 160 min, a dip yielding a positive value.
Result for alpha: 0.9 min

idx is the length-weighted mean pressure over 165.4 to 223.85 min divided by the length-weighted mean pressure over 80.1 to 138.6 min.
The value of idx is 1.16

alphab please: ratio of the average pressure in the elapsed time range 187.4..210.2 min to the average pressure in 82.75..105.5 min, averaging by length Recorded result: 1.20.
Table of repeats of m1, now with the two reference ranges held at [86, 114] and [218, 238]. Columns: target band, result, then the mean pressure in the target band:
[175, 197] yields -4.16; 4.17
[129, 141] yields 0.03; 3.48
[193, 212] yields -3.19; 4.11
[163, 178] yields -0.90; 3.71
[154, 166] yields -0.05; 3.51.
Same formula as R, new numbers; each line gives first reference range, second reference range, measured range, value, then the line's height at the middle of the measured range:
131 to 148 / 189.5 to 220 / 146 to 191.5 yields 0.00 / 3.73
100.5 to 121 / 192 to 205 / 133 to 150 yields 0.08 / 3.73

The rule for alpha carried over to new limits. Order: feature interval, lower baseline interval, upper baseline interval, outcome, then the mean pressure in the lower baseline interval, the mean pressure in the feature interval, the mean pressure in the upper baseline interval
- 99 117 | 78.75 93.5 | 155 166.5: 0.1 min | 3.49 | 3.48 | 3.5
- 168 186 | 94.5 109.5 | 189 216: 0.3 min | 3.48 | 3.89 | 4.11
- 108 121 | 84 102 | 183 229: 0.5 min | 3.49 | 3.46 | 4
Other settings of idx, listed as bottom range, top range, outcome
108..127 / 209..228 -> 1.12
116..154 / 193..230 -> 1.15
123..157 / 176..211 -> 1.21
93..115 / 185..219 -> 1.18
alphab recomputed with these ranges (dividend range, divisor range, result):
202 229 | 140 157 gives 1.10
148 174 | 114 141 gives 1.05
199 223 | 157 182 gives 1.06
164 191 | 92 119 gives 1.13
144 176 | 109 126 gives 1.05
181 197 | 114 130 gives 1.30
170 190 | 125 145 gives 1.17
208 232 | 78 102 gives 1.07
